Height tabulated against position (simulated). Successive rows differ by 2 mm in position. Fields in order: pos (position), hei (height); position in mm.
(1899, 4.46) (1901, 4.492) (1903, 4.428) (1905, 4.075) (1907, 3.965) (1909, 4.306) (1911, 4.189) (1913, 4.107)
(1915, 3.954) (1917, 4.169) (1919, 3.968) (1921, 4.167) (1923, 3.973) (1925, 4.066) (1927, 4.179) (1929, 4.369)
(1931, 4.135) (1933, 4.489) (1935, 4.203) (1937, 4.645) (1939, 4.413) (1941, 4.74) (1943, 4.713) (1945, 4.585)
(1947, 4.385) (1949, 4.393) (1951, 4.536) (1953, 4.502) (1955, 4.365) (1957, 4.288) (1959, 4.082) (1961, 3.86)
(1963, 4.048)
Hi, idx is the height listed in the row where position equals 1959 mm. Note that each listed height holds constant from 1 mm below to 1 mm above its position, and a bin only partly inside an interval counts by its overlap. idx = 4.082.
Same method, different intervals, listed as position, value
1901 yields 4.492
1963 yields 4.048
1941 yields 4.74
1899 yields 4.46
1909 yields 4.306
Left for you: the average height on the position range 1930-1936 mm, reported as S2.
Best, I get 4.28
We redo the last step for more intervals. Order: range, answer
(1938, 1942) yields 4.58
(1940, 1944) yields 4.73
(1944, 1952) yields 4.47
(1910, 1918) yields 4.1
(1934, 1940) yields 4.42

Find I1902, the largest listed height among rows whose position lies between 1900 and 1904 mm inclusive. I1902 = 4.492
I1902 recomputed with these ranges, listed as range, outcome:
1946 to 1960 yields 4.536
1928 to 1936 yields 4.489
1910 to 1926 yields 4.189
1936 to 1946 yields 4.74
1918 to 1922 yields 4.167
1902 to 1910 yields 4.428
